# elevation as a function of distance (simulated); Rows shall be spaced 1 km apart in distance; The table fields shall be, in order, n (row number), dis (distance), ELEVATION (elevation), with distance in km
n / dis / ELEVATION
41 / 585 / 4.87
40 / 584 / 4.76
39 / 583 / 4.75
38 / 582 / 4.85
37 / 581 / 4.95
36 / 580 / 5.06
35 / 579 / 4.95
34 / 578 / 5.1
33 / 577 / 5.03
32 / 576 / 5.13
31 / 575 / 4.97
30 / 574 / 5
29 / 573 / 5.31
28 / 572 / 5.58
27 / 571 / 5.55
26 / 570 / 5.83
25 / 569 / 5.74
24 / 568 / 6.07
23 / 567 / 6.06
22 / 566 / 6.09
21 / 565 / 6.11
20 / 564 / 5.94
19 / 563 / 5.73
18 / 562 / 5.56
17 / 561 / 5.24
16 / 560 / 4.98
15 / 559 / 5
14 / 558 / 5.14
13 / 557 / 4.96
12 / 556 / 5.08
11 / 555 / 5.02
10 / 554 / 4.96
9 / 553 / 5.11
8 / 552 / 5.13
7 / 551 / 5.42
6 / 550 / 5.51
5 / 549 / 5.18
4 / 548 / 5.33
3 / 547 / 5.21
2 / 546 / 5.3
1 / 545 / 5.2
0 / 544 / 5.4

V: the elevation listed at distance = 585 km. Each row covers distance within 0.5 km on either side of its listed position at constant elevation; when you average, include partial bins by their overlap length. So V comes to 4.87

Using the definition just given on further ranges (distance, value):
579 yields 4.95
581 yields 4.95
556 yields 5.08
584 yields 4.76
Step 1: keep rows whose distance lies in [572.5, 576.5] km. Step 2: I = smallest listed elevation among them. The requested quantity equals 4.97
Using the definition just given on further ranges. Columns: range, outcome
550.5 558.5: 4.96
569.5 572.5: 5.55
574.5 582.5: 4.85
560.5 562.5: 5.24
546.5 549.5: 5.18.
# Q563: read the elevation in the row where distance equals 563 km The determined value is 5.73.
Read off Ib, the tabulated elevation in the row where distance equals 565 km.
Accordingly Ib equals 6.11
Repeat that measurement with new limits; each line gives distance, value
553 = 5.11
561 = 5.24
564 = 5.94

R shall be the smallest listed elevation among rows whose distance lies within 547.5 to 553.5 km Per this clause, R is 5.11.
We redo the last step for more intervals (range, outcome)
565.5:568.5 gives 6.06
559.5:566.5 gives 4.98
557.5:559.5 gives 5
